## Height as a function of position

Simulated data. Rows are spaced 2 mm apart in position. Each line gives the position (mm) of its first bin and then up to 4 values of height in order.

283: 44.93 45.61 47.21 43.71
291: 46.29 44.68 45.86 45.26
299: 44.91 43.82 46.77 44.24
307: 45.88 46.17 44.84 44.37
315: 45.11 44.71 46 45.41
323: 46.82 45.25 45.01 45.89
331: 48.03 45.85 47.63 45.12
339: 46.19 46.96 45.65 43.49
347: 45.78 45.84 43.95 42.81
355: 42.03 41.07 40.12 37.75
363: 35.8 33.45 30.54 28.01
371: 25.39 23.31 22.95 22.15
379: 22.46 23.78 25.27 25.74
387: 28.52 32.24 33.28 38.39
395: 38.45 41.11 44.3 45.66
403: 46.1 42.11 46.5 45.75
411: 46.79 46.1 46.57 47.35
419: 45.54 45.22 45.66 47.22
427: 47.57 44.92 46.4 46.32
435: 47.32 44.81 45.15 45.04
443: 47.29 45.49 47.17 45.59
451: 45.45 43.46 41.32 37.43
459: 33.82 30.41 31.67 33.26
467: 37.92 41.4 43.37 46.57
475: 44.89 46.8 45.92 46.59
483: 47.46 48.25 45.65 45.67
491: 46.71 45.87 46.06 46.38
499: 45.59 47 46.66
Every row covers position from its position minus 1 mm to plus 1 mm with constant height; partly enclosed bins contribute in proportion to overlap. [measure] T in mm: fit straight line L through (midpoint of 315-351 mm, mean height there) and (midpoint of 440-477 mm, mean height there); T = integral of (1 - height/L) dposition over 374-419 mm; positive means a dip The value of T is 6.6 mm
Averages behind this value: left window 45.8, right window 41.3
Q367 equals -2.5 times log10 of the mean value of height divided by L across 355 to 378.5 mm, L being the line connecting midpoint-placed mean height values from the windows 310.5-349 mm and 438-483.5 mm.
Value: 0.39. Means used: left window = 45.7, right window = 42.3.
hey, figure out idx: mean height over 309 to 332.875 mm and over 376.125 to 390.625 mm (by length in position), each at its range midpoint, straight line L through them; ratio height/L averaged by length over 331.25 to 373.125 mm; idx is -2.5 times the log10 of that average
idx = -0.121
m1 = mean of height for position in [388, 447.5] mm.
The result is 44.4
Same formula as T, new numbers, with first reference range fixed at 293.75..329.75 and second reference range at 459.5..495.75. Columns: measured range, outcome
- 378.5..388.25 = 4.14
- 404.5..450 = -2.52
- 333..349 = -0.33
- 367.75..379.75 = 5.46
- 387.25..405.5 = 1.83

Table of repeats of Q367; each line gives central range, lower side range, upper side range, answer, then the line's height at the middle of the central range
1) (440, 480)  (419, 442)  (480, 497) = 0.11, 46.2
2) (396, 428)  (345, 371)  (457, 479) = -0.17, 38.9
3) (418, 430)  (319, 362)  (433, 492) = -0.06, 43.7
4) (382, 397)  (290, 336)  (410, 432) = 0.39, 46.1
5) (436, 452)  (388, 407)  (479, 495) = -0.05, 43.6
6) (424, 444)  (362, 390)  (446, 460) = -0.20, 38.4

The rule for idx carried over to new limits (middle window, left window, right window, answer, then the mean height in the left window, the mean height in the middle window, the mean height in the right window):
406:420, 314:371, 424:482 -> -0.08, 42.6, 46.4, 43.1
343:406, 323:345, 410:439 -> 0.29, 46.1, 35.4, 46.2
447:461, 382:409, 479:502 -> 0.06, 37.8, 40.8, 46.5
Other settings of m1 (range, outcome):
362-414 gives 34.4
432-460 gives 44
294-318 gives 45.2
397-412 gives 45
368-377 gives 24.6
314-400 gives 38.3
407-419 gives 46.4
